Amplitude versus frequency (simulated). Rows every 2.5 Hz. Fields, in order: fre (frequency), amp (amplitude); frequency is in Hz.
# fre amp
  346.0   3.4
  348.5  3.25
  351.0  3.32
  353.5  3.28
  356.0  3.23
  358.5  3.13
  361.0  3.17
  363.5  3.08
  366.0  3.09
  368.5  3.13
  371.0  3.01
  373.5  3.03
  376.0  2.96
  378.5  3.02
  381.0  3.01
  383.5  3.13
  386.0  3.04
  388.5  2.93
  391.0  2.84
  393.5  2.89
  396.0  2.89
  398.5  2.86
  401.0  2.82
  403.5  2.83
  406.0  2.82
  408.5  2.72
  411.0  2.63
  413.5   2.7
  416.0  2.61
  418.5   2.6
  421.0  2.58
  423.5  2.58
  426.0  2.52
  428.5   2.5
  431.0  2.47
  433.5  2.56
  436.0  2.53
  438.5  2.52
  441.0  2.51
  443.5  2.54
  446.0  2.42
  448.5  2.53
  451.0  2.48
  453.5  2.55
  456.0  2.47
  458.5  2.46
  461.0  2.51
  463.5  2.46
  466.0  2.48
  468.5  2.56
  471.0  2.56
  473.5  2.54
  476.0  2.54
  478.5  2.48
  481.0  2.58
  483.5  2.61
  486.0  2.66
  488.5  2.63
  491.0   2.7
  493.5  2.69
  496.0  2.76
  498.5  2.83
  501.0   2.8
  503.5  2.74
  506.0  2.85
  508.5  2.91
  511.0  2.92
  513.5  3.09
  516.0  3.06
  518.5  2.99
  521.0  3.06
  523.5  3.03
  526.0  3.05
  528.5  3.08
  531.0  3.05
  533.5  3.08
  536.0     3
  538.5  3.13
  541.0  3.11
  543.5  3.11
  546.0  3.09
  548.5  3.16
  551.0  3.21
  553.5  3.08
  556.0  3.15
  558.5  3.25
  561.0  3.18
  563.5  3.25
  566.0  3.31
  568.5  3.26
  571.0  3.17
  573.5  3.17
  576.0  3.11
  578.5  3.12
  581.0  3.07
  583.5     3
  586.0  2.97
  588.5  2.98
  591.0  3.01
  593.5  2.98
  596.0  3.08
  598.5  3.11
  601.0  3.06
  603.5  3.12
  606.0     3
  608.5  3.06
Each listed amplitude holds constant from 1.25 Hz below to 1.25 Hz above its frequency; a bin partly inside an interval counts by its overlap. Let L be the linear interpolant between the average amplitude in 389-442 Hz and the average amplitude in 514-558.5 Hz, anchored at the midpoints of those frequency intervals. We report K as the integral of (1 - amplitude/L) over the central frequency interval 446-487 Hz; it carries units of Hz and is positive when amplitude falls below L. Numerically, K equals 4.6 Hz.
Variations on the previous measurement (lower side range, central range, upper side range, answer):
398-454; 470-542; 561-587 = 1.3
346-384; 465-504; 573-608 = 5.8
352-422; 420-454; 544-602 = 5.3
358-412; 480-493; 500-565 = 1.7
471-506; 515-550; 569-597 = -2.7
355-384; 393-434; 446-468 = 1.6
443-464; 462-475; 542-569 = 0.4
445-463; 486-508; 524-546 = 0.4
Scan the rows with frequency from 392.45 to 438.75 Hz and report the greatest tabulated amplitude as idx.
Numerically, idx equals 2.89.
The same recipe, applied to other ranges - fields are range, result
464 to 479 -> 2.56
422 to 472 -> 2.58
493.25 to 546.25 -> 3.13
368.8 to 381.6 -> 3.03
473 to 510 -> 2.91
